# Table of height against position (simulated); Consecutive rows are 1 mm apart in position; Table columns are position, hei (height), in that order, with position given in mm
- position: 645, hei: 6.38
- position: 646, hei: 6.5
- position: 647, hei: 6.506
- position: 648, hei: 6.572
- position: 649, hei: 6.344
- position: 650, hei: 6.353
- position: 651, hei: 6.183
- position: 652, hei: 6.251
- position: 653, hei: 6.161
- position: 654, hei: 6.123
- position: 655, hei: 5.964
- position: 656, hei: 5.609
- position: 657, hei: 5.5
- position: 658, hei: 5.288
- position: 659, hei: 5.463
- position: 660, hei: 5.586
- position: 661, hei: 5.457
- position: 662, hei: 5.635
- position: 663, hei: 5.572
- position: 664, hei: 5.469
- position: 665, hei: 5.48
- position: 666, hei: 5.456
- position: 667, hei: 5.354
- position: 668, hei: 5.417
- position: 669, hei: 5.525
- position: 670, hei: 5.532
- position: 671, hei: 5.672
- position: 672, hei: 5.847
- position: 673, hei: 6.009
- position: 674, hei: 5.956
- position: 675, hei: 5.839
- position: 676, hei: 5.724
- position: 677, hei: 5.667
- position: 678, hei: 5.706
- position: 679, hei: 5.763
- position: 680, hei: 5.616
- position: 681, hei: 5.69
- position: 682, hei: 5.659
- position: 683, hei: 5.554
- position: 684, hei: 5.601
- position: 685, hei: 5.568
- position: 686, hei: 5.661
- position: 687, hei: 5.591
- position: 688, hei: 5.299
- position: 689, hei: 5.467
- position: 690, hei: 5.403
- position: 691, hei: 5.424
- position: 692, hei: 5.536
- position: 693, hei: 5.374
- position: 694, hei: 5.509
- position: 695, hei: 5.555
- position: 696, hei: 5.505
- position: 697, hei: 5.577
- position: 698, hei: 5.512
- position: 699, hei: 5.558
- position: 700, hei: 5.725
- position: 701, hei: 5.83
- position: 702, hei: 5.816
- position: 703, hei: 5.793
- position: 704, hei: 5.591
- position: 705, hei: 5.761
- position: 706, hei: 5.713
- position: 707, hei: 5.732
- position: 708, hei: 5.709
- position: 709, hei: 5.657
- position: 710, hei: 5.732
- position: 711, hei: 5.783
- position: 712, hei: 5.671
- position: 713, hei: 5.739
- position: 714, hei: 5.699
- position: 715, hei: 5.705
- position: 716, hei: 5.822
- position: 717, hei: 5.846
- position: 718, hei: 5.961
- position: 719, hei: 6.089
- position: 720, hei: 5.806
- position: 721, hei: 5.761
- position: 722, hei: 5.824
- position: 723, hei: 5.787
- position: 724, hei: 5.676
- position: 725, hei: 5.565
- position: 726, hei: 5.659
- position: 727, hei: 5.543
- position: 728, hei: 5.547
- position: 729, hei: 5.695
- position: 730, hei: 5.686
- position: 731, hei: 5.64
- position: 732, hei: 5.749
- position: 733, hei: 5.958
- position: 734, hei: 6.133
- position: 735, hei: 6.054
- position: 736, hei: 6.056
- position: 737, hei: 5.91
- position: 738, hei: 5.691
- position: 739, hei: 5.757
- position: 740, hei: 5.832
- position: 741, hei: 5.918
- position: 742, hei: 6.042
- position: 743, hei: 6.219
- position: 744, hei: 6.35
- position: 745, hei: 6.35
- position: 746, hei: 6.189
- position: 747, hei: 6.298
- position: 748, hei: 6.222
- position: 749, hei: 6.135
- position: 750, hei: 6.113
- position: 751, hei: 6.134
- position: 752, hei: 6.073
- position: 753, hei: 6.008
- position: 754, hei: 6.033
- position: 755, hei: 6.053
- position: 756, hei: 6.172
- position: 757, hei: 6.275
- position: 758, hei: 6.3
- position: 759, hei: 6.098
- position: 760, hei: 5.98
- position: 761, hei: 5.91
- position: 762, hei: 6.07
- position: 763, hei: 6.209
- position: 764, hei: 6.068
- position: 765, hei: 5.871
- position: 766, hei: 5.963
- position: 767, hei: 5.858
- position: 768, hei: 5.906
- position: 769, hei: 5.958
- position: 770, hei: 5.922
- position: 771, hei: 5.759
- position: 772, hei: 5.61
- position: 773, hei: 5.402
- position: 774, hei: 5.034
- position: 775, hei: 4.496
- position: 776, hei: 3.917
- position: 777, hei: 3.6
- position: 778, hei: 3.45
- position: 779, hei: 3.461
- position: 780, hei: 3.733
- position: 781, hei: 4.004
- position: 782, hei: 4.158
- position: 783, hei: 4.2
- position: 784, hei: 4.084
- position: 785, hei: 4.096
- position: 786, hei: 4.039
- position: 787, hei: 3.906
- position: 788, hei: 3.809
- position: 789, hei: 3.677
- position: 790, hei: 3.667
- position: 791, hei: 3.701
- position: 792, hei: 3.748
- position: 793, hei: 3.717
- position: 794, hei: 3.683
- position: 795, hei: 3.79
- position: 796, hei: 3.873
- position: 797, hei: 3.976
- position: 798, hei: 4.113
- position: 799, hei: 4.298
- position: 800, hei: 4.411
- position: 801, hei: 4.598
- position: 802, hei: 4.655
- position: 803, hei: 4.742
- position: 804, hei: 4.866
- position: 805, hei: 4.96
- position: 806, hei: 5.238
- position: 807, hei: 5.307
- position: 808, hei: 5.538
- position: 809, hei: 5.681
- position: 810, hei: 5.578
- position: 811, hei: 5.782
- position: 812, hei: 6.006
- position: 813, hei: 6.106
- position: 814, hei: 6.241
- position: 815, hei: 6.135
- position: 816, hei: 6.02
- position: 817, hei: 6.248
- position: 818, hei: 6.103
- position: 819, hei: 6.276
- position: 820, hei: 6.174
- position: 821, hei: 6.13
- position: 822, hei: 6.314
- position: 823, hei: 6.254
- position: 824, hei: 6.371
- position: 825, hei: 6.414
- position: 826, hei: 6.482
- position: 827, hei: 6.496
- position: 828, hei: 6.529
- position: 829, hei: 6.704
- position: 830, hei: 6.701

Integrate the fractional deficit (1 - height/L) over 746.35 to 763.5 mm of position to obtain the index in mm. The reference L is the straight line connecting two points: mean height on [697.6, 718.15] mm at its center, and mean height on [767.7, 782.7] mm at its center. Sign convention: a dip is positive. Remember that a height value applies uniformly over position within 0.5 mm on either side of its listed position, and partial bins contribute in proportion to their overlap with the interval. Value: -3.90 mm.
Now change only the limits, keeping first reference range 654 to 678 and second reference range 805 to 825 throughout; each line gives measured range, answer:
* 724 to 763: -1.25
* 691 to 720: 0.09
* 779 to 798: 6.52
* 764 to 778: 1.36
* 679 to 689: 0.14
